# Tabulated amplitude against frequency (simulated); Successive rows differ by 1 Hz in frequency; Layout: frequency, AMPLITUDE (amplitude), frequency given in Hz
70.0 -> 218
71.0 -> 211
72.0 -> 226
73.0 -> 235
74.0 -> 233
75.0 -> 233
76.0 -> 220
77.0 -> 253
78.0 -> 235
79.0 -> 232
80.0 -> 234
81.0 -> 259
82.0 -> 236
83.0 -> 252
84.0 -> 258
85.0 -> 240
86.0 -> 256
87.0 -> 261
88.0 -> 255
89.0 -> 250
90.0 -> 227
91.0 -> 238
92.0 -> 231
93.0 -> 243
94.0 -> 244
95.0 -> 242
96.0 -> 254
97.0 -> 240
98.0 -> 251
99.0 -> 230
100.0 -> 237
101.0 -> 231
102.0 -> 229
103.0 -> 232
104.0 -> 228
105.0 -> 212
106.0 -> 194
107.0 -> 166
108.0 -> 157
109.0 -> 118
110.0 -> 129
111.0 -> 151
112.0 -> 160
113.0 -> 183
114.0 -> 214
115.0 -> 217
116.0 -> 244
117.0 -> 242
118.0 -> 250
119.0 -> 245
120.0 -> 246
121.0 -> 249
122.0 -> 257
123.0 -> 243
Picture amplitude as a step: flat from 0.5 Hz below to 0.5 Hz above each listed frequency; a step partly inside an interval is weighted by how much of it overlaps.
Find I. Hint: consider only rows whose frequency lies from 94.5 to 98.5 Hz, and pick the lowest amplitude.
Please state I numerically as 240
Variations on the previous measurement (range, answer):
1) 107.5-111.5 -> 118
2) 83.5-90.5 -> 227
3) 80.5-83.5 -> 236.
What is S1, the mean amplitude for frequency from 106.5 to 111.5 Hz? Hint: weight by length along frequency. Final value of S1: 144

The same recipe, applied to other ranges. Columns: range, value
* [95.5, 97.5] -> 247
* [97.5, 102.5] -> 236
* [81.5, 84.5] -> 249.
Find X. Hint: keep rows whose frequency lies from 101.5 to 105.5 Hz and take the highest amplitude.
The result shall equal 232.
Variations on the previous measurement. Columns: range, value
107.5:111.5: 157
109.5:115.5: 217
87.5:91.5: 255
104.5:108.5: 212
